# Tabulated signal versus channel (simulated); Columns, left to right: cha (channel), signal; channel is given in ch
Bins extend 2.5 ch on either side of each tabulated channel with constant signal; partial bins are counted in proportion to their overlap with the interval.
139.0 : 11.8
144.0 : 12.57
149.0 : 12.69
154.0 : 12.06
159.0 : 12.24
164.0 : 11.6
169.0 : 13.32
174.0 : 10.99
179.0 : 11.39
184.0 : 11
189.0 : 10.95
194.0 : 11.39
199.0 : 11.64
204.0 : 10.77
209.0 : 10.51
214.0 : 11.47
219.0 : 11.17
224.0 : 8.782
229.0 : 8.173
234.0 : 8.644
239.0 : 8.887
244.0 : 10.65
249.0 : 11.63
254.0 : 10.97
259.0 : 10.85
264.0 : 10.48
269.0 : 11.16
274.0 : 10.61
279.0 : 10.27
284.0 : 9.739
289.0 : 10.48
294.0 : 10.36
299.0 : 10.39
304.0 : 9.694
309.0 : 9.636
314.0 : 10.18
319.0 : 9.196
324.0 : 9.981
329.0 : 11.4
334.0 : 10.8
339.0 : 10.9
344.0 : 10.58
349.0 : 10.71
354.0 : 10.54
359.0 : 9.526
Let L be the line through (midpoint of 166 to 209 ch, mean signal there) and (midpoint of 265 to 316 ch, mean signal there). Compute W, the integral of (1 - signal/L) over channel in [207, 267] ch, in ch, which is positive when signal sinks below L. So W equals 3.6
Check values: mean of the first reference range 11.4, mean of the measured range 10.2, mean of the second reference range 10.3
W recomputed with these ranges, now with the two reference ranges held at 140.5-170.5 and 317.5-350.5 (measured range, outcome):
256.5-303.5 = 2.7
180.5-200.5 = 1.3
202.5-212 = 0.9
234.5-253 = 2.0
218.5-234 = 3.5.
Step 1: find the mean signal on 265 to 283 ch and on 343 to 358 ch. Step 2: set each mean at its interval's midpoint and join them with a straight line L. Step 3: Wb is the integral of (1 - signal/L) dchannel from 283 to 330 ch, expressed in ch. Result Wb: 2.1 ch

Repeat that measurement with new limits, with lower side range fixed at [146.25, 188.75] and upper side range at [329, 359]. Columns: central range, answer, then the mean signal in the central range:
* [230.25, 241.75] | 2.7 ch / 8.74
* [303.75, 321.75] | 2.0 ch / 9.68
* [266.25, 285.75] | 1.1 ch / 10.5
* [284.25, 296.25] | 0.8 ch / 10.3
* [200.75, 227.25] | 2.4 ch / 10.5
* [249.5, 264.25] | 0.4 ch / 10.9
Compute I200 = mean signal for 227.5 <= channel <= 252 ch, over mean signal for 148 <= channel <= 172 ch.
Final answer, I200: 0.8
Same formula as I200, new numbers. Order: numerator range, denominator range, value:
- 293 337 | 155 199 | 0.88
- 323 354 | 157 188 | 0.92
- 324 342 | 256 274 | 1.01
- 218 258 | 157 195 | 0.85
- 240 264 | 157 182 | 0.91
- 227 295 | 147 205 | 0.87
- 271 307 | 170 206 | 0.91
